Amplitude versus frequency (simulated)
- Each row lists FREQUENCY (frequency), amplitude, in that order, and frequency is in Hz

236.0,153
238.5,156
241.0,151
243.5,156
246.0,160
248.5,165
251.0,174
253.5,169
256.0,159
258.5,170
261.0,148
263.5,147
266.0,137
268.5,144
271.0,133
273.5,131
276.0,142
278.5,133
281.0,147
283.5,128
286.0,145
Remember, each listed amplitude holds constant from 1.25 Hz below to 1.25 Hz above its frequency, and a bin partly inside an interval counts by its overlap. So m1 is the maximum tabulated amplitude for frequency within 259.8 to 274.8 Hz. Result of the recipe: 148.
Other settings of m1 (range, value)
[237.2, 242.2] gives 156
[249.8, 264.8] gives 174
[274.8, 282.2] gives 147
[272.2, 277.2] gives 142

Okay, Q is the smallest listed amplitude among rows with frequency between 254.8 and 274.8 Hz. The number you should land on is 131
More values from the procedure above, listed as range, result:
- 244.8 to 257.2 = 159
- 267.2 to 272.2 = 133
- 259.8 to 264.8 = 147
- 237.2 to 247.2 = 151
